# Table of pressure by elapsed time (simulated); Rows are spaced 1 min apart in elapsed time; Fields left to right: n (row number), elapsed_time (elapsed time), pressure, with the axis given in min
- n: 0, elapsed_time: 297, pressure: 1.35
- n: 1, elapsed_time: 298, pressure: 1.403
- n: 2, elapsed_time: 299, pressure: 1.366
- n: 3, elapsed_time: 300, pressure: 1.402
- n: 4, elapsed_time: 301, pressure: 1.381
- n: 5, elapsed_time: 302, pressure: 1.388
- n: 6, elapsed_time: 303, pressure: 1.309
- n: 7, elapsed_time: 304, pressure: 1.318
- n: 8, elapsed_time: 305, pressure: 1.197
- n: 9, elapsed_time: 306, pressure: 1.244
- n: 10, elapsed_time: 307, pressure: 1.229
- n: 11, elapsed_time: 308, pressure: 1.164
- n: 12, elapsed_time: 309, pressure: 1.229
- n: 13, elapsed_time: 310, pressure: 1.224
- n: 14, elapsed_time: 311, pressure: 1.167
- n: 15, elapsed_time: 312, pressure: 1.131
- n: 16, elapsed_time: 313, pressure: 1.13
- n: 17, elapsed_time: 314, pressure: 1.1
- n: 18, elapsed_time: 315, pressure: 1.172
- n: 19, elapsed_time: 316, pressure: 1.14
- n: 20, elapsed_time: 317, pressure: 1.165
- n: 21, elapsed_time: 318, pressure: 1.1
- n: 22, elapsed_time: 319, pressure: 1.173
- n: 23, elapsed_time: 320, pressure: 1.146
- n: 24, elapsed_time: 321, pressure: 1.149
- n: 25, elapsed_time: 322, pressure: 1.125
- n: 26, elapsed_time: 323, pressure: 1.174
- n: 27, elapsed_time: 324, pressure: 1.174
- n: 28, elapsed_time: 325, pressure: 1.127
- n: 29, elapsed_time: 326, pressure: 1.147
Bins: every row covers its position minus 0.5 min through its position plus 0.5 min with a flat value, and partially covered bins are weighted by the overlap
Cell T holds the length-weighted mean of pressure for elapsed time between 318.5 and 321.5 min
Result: 1.16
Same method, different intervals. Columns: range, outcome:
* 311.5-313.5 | 1.13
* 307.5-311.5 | 1.2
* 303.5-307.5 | 1.25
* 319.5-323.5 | 1.15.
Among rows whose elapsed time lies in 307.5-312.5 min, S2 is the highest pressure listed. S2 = 1.229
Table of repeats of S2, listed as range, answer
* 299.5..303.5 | 1.402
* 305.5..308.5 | 1.244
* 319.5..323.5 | 1.174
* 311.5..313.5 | 1.131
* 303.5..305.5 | 1.318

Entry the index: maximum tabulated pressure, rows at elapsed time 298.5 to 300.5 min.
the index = 1.402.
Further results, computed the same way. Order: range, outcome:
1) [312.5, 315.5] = 1.172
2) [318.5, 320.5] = 1.173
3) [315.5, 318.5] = 1.165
